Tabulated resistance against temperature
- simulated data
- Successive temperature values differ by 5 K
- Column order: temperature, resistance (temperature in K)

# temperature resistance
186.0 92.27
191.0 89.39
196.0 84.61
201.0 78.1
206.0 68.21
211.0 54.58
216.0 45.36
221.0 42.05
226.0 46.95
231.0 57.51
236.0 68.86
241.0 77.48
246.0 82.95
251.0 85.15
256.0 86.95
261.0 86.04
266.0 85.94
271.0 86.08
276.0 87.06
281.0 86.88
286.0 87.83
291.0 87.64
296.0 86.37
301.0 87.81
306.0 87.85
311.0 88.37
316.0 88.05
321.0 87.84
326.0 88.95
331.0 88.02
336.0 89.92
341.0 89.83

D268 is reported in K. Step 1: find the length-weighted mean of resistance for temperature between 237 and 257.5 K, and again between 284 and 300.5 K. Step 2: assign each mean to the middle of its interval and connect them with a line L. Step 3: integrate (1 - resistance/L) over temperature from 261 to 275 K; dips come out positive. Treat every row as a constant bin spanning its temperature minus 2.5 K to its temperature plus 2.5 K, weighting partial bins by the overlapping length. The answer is -0.3 K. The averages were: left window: 81.9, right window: 87.3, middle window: 86.1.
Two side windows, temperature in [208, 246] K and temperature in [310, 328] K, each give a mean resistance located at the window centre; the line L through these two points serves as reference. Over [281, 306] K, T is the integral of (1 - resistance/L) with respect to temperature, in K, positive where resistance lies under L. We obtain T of -2.4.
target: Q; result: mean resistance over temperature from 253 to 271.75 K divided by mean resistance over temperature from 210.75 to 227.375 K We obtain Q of 1.9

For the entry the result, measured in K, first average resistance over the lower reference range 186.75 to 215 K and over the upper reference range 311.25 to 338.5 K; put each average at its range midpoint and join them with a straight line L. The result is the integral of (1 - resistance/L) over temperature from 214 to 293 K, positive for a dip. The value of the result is 5.6 K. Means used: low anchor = 74.5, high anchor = 88.5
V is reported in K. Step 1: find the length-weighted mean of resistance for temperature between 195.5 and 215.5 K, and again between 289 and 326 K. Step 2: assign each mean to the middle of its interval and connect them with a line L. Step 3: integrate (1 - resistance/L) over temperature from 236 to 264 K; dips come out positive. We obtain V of -2.22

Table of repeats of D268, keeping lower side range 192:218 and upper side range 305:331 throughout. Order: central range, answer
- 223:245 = 2.92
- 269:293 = -1.63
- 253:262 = -1.06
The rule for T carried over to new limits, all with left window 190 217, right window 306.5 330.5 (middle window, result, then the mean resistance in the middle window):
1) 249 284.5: -2.7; 86.4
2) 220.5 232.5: 4.0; 49.2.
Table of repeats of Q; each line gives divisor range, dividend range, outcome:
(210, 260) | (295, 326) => 1.34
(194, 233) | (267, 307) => 1.47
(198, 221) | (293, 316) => 1.46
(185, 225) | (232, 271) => 1.20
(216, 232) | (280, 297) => 1.84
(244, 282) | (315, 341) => 1.03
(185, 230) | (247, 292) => 1.32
